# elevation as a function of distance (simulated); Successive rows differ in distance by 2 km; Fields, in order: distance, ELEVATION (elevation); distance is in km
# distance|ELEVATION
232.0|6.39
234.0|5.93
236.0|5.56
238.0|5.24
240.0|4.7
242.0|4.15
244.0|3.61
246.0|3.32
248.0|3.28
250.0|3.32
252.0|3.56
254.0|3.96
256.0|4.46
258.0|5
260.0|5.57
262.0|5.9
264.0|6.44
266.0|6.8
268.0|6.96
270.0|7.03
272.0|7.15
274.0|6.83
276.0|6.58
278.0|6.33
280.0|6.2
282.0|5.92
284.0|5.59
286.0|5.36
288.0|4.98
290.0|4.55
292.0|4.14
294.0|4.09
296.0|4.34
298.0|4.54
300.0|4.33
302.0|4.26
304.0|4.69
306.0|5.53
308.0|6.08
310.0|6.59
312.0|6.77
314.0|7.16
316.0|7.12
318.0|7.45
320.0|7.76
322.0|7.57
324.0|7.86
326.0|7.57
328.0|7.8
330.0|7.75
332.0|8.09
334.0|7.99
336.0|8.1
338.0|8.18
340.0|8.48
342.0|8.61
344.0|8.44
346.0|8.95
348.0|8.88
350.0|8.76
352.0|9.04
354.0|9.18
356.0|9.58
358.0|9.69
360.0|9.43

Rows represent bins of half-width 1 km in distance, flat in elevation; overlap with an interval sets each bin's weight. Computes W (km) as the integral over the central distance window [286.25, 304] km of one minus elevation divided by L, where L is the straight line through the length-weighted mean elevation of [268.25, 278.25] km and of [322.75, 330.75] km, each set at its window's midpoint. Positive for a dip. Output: 6.8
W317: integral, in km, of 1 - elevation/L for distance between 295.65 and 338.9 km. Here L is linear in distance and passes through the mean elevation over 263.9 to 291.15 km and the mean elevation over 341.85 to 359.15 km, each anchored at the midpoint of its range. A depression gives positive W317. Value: 5.9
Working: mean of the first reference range 6.17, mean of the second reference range 9.04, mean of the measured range 6.74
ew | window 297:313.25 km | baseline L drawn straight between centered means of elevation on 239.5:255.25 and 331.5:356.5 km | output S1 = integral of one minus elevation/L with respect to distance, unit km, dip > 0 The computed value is 3.2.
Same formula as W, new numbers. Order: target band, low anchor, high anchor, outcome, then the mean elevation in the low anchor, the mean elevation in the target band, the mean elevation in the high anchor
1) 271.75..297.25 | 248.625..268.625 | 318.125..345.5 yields 2.5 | 5.13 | 5.49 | 8.01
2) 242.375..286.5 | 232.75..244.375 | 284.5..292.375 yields -4.4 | 4.97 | 5.4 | 4.86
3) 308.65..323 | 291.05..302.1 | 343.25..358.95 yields -2.9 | 4.29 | 7.18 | 9.07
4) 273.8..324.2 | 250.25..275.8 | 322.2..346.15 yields 8.2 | 5.76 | 5.82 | 8.1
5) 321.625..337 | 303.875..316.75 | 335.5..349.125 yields -0.4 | 6.37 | 7.85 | 8.54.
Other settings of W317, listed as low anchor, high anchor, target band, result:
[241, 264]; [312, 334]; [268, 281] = -3.4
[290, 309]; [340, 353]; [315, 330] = -2.1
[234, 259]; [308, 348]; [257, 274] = -4.3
